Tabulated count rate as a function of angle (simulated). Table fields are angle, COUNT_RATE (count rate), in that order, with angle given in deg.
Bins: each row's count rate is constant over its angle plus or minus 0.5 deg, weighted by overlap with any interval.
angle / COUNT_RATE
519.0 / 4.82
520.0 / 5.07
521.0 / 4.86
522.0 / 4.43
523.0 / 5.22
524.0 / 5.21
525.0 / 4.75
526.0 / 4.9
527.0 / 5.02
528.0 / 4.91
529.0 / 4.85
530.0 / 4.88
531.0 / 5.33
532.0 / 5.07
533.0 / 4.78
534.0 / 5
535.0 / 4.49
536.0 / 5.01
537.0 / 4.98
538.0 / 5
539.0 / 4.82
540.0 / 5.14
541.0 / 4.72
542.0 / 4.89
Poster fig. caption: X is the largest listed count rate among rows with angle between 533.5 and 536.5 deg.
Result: 5.01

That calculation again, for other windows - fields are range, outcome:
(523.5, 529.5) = 5.21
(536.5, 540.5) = 5.14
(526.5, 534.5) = 5.33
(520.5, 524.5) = 5.22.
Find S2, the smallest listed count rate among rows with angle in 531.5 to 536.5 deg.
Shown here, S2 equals 4.49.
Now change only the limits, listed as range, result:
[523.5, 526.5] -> 4.75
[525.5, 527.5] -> 4.9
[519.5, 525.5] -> 4.43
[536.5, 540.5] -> 4.82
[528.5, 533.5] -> 4.78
